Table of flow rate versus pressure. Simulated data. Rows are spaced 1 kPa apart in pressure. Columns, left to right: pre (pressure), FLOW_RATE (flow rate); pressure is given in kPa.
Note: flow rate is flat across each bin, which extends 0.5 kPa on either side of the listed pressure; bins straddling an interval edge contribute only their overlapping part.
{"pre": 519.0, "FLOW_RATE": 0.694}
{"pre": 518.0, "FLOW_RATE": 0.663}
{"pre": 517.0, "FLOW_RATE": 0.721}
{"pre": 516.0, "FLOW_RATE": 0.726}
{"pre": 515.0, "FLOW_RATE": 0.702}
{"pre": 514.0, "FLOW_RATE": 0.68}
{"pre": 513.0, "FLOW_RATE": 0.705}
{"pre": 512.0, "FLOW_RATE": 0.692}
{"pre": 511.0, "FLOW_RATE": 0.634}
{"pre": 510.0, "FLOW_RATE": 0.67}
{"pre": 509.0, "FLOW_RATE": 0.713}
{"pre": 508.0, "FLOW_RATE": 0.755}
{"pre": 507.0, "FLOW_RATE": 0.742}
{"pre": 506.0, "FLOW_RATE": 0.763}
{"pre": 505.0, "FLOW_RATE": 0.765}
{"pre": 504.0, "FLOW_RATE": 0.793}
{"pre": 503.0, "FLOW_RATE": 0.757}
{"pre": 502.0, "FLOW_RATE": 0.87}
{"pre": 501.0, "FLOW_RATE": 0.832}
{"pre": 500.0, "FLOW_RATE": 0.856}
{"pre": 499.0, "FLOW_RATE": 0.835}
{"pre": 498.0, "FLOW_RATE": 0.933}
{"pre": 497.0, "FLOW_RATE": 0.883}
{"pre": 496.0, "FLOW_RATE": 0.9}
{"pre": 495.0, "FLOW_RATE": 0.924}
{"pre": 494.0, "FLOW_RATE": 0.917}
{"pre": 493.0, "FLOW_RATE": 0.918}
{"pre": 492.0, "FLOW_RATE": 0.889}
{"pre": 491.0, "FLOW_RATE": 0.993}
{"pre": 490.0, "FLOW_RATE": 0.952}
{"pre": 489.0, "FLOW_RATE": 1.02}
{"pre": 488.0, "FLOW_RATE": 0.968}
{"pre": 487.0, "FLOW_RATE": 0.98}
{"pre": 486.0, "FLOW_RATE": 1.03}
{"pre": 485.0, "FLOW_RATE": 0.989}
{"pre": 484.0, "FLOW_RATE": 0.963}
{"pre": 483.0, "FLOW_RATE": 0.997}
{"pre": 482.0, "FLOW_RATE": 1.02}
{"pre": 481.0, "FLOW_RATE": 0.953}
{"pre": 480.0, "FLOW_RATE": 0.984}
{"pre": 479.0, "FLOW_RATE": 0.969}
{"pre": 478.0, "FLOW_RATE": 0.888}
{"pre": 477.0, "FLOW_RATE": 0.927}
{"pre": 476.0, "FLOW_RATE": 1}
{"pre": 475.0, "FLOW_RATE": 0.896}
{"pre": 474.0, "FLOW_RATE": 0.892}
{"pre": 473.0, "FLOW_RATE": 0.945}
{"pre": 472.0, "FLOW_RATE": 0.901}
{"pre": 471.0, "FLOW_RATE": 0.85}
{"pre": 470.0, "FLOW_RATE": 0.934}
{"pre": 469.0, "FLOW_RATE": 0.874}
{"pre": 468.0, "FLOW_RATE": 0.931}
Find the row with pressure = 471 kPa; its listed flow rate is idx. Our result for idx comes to 0.85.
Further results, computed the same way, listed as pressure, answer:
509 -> 0.713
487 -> 0.98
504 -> 0.793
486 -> 1.03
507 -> 0.742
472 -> 0.901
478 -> 0.888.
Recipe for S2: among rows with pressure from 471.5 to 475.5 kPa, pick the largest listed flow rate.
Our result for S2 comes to 0.945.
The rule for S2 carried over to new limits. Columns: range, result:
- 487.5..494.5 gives 1.02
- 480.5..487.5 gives 1.03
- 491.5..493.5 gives 0.918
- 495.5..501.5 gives 0.933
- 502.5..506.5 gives 0.793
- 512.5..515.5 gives 0.705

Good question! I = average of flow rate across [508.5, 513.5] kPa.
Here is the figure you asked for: 0.683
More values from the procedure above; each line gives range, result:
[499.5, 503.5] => 0.829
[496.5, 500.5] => 0.877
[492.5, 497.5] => 0.908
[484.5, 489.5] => 0.997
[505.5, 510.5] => 0.729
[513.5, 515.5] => 0.691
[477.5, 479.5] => 0.928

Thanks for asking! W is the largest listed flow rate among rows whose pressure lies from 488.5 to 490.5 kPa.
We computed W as 1.02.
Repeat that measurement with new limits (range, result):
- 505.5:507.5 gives 0.763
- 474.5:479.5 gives 1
